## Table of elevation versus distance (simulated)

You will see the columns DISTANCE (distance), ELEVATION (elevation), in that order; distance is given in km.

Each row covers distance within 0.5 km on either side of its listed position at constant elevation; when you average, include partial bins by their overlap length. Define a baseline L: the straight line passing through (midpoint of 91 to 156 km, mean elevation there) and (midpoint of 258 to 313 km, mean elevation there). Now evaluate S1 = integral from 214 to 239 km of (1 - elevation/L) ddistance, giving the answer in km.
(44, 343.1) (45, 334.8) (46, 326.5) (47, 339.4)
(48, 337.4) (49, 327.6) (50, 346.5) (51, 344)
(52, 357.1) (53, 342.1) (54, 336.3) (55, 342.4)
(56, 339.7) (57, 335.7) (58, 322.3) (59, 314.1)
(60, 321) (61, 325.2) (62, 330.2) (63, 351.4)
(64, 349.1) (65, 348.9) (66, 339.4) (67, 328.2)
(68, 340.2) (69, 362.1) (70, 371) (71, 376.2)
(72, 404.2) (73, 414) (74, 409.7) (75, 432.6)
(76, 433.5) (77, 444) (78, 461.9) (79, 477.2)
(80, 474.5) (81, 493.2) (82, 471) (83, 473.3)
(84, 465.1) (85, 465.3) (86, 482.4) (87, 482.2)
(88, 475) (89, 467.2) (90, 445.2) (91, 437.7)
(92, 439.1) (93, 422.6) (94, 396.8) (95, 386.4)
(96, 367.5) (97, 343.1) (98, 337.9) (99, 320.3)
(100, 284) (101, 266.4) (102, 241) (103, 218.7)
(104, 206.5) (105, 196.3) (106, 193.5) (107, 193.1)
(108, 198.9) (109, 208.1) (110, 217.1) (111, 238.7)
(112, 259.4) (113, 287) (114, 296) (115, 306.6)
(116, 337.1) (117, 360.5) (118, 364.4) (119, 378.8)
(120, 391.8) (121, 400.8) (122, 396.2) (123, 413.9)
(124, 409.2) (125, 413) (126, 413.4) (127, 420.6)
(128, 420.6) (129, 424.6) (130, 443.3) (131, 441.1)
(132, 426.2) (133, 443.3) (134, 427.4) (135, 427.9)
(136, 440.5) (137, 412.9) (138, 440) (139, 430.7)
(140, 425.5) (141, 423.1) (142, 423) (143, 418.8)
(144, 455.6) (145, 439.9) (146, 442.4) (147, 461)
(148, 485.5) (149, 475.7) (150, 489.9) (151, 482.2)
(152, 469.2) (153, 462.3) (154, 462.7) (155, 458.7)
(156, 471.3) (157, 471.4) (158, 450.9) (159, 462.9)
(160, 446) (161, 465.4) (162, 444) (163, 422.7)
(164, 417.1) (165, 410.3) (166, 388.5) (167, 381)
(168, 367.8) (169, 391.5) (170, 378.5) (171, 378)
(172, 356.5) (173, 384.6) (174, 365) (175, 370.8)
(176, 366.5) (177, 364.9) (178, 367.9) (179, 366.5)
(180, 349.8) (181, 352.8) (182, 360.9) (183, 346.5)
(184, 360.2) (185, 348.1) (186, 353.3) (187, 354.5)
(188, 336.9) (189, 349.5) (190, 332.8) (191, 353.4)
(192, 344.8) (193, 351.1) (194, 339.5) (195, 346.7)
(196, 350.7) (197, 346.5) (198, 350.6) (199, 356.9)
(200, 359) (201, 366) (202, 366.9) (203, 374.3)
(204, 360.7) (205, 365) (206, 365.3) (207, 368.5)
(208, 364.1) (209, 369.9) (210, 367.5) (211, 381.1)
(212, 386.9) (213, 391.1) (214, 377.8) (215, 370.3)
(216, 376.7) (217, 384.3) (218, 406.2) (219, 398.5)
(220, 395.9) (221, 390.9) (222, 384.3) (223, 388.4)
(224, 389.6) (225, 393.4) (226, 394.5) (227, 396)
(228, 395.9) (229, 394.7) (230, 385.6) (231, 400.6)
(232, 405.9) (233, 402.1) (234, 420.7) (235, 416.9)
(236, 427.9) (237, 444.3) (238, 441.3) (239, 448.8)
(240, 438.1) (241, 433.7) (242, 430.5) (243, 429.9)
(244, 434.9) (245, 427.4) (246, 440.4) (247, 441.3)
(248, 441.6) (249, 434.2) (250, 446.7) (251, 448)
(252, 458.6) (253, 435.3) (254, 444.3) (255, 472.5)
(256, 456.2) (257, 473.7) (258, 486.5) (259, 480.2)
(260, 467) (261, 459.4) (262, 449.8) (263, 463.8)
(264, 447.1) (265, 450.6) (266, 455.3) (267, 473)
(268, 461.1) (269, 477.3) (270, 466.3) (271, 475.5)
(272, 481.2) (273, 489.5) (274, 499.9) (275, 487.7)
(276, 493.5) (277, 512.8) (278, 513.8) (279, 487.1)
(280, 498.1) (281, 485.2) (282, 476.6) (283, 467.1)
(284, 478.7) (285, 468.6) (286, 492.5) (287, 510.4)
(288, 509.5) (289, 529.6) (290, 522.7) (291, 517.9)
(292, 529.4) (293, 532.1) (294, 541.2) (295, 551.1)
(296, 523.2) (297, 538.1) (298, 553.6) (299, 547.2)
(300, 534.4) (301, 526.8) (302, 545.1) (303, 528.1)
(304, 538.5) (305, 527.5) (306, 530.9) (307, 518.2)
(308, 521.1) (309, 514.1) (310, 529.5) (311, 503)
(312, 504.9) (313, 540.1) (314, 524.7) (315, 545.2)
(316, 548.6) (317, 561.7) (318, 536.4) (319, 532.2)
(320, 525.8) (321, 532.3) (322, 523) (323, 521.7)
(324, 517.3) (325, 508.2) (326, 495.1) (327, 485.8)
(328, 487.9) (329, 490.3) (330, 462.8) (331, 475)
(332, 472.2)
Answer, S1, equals 3.0 km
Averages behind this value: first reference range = 376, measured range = 401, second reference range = 502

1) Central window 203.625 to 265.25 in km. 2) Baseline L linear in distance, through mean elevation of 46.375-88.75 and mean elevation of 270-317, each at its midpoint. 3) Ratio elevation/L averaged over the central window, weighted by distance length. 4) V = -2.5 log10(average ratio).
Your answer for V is 0.159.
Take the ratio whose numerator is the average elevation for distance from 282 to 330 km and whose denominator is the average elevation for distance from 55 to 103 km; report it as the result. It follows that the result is 1.34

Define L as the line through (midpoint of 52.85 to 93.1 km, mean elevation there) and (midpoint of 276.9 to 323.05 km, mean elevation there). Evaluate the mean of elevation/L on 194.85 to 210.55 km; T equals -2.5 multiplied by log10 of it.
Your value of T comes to 0.28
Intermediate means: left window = 401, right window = 521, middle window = 362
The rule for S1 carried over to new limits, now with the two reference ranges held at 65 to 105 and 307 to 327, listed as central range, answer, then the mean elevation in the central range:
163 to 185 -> 3.5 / 373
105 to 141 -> 4.7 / 361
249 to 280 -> 1.5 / 470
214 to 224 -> 1.7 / 388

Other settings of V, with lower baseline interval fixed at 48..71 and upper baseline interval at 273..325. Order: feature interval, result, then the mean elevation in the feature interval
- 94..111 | 0.37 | 265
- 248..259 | 0.07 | 456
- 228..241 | 0.13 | 419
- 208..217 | 0.20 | 377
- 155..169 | -0.03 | 430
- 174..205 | 0.23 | 355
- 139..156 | -0.12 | 454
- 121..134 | -0.08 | 422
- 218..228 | 0.18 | 393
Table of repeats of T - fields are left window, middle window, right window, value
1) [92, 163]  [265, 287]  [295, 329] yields 0.03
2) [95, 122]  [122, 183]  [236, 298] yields -0.24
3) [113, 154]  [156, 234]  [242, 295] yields 0.17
